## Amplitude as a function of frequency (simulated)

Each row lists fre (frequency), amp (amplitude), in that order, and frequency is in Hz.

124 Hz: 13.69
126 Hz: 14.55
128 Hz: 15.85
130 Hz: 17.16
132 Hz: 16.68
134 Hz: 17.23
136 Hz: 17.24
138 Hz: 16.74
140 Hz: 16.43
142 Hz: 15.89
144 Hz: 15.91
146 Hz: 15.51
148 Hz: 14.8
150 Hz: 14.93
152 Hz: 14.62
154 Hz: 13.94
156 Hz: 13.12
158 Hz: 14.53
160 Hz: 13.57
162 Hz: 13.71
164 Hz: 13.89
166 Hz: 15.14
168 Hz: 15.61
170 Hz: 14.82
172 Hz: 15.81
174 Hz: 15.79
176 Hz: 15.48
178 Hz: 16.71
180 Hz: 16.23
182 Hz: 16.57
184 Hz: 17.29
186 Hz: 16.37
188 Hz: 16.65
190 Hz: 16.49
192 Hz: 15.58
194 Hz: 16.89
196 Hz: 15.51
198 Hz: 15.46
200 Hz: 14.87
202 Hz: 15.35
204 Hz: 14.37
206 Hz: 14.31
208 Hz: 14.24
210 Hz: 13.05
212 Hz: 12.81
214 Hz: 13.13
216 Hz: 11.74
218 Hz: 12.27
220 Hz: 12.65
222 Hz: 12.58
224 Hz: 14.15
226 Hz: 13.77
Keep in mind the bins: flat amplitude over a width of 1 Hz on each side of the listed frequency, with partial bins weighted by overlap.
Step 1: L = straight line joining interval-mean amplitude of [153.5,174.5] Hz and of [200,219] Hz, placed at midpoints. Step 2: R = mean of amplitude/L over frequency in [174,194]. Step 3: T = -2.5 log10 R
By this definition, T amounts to -0.16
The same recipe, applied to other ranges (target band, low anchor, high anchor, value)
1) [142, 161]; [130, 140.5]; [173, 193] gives 0.15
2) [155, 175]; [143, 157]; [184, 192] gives 0.06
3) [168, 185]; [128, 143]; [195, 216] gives -0.06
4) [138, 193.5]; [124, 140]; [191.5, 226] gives -0.01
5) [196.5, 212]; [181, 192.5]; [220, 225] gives 0.04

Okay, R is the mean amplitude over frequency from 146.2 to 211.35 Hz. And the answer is 15.2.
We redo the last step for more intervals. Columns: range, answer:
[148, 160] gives 14.2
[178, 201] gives 16.2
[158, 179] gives 15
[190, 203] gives 15.7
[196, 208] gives 14.9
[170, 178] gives 15.7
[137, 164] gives 14.9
